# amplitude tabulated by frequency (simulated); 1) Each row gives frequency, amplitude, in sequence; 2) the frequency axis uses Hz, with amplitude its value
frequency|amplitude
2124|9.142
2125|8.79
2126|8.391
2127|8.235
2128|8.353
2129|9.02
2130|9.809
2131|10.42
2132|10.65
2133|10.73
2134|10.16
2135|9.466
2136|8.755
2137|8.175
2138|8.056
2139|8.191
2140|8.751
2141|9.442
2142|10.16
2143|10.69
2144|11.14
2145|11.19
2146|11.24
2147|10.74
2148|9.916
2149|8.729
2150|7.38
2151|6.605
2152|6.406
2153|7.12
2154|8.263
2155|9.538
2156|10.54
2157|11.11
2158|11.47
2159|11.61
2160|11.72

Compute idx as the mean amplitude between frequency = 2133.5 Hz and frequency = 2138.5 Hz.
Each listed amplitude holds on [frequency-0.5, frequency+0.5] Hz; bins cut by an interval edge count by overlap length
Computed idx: 8.92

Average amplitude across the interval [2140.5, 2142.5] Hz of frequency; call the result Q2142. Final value 9.8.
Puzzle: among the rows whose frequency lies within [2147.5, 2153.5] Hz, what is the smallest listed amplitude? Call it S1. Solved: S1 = 6.406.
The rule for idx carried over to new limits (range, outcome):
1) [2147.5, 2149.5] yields 9.32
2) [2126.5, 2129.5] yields 8.54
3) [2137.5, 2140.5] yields 8.33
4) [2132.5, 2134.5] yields 10.4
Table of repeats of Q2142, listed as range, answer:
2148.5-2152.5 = 7.28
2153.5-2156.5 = 9.45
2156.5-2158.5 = 11.3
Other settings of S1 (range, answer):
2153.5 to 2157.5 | 8.263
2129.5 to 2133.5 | 9.809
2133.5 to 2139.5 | 8.056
